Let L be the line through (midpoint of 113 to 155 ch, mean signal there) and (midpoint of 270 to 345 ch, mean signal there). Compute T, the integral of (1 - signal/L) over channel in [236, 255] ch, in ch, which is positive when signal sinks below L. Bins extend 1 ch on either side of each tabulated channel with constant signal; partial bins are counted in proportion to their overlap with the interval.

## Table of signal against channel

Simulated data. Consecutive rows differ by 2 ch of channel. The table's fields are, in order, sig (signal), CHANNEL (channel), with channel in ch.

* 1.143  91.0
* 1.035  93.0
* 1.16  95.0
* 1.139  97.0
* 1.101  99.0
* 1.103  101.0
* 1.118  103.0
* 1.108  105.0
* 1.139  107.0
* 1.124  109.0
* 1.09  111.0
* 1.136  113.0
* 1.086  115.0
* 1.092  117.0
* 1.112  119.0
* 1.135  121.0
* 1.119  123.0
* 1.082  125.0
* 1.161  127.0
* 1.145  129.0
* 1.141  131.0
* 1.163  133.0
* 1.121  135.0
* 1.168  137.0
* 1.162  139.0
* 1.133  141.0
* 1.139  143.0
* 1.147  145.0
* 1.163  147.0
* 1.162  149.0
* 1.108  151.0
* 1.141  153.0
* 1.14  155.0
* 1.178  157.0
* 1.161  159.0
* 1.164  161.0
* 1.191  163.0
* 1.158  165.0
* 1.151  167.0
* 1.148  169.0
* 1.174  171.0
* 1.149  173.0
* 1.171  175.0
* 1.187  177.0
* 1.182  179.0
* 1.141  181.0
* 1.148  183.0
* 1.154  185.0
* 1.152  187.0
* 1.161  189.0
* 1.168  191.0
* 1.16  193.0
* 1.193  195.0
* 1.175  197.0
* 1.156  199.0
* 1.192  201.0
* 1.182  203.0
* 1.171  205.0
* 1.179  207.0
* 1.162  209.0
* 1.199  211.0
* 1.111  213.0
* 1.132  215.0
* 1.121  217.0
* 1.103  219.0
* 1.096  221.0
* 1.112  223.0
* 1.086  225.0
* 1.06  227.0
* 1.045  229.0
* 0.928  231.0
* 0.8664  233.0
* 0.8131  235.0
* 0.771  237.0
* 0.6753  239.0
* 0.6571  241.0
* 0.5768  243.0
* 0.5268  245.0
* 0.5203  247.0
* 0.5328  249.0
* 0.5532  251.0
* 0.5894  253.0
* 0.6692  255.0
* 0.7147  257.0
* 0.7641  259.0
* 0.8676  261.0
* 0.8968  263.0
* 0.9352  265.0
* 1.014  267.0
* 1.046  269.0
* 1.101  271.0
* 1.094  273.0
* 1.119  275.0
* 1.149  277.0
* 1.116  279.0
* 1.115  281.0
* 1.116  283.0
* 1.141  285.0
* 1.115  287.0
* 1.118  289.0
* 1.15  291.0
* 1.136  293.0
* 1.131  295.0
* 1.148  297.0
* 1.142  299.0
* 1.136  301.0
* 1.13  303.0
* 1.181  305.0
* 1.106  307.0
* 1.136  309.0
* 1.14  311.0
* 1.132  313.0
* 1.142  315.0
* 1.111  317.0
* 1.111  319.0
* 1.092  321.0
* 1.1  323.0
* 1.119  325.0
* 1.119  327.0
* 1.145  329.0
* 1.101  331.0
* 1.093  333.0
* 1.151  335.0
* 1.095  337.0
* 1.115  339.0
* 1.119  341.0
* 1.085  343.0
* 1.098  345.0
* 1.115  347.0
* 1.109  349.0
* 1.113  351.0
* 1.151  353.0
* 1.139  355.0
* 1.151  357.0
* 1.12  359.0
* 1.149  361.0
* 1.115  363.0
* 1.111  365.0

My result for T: 8.8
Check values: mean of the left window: 1.13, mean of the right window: 1.12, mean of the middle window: 0.604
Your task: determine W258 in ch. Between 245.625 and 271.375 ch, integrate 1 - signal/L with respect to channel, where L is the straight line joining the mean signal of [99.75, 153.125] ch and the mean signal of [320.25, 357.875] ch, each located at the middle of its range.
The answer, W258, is 8.0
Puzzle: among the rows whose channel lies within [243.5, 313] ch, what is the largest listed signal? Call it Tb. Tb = 1.181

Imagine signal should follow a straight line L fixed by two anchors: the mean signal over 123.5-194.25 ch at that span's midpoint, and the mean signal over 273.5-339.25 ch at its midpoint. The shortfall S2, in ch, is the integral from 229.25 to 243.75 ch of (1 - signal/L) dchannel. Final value 4.7 ch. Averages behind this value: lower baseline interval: 1.15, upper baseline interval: 1.13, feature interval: 0.773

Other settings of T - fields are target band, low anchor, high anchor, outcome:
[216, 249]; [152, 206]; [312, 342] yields 8.2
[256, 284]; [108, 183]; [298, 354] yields 3.1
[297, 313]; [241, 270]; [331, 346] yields -3.1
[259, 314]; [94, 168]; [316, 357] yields 1.4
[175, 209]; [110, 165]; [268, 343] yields -1.1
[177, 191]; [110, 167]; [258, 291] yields -0.6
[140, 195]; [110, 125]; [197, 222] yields -1.3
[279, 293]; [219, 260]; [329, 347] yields -2.8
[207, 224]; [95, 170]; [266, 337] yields -0.1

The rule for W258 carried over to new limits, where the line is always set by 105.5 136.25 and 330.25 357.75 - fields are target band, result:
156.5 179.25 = -0.9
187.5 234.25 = 0.1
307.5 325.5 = 0.0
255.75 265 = 2.5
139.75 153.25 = -0.2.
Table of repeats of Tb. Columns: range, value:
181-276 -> 1.199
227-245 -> 1.06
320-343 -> 1.151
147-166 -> 1.191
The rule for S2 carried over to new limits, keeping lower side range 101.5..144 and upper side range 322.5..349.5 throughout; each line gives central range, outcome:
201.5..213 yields -0.54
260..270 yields 1.48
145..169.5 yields -0.67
